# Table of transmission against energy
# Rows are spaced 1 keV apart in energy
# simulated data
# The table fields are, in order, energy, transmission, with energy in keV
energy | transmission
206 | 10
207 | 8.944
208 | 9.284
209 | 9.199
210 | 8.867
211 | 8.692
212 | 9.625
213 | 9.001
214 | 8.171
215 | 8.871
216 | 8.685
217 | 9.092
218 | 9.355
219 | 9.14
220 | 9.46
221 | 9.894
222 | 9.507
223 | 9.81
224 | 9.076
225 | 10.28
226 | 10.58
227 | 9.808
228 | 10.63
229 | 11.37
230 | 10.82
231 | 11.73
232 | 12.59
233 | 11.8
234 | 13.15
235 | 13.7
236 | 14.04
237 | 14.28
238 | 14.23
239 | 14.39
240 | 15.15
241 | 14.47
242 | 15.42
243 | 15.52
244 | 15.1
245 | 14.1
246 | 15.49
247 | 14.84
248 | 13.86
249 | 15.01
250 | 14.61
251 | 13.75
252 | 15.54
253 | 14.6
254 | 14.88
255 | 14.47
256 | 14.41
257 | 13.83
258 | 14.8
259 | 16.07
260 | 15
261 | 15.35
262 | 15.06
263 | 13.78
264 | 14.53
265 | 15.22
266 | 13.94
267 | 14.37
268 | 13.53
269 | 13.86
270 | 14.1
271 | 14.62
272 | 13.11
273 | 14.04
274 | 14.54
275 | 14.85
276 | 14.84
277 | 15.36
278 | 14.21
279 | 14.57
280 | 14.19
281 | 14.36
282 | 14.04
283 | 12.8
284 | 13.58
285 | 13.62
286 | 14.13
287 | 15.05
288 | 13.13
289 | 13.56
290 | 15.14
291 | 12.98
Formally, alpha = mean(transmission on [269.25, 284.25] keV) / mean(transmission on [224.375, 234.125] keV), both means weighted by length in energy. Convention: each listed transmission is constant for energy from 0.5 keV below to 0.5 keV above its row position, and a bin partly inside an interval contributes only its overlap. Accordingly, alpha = 1.27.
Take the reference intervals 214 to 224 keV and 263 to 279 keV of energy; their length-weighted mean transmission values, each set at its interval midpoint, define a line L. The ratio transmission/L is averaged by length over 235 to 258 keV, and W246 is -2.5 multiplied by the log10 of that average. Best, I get -0.22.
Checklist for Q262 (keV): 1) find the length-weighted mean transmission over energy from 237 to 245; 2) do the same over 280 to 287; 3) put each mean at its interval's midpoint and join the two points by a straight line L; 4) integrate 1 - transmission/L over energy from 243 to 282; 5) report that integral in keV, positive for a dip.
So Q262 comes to -0.6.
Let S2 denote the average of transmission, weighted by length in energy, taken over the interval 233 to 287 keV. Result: 14.4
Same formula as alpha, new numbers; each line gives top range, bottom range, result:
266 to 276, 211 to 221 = 1.56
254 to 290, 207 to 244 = 1.29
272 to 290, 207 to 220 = 1.57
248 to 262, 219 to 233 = 1.42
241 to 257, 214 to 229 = 1.54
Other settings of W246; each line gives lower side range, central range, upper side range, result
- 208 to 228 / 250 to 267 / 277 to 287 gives -0.190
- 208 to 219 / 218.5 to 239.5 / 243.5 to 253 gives 0.014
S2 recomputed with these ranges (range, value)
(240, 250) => 14.9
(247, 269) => 14.6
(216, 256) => 12.7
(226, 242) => 12.8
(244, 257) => 14.6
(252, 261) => 14.8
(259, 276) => 14.4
